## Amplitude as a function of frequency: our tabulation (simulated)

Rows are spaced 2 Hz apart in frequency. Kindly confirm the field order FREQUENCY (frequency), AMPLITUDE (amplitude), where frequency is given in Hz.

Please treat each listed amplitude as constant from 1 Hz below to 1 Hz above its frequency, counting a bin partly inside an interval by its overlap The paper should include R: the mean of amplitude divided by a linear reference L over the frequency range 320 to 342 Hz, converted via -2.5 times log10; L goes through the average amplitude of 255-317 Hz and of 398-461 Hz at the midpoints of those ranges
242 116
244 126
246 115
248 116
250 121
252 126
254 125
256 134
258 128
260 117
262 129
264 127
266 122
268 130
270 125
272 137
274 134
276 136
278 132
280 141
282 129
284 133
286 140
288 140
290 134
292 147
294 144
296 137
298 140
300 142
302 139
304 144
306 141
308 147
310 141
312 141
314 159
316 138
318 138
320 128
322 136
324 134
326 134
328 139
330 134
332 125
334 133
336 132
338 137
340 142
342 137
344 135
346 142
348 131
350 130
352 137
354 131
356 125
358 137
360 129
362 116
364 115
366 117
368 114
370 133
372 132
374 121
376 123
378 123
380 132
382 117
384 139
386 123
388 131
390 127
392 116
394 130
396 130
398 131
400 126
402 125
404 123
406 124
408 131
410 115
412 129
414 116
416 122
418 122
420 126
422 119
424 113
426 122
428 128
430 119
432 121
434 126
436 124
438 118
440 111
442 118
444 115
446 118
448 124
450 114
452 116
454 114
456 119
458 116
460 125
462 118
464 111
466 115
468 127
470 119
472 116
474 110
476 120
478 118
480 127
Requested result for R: -0.02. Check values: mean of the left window 136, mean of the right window 121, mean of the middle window 134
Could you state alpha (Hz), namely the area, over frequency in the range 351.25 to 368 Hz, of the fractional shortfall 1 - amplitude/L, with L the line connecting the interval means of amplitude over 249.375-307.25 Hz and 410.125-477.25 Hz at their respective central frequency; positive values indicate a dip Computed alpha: 0.20 Hz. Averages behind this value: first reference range 134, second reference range 119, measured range 125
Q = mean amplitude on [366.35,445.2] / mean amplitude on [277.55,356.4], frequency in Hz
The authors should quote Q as 0.90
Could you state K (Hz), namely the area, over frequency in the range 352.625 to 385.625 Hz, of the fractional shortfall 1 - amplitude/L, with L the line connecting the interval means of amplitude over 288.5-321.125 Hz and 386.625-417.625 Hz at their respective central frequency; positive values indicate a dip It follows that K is 1.3 Hz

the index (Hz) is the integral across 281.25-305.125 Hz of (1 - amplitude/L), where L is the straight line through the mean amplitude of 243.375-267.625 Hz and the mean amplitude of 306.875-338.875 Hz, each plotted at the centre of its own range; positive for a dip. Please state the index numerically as -1.4 Hz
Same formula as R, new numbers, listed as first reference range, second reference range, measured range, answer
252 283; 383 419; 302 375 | -0.05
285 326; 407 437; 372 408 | 0.01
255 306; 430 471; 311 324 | -0.07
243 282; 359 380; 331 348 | -0.09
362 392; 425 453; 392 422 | -0.02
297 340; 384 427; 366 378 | 0.05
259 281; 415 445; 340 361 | -0.07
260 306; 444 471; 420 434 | 0.00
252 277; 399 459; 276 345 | -0.10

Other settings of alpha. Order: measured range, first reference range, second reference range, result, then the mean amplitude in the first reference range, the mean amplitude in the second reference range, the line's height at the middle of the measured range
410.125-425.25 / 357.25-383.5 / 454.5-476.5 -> 0.0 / 124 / 118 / 121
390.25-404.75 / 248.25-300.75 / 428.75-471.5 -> -0.4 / 132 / 119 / 123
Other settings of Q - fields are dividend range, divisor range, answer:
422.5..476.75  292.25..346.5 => 0.85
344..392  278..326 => 0.91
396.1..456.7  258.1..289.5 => 0.92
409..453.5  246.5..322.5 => 0.89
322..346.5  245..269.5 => 1.09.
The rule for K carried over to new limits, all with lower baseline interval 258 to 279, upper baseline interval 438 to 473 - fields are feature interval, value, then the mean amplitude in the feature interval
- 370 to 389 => -0.8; 127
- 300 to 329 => -3.2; 140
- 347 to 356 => -0.6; 131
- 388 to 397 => -0.4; 126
